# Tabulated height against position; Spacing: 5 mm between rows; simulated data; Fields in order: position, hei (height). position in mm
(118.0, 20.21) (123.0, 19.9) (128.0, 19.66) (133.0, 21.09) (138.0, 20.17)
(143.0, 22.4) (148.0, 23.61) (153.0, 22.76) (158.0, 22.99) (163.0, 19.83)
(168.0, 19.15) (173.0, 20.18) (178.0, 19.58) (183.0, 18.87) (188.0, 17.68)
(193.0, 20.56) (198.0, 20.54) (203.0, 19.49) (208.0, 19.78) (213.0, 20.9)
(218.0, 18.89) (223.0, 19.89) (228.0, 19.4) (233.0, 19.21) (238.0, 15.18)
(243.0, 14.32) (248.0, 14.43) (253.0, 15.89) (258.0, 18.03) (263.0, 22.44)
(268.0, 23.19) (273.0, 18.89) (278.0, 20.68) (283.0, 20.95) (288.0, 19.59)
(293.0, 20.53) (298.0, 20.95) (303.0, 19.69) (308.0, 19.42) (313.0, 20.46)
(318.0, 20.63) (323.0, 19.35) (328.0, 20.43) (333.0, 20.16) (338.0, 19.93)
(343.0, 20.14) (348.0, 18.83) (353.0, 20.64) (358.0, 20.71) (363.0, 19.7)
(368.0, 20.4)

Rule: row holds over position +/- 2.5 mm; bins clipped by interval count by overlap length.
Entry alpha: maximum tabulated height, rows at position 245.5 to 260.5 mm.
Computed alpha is 18.03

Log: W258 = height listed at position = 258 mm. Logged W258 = 18.03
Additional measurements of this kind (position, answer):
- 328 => 20.43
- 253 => 15.89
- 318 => 20.63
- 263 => 22.44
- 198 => 20.54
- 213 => 20.9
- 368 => 20.4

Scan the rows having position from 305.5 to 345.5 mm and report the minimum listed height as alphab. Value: 19.35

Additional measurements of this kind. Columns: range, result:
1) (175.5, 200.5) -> 17.68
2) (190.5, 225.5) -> 18.89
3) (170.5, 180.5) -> 19.58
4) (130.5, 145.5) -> 20.17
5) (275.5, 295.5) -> 19.59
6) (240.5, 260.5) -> 14.32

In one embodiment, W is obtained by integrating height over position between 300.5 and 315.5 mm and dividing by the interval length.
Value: 19.9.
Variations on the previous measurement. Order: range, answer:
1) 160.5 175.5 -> 19.7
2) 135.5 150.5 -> 22.1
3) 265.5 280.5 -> 20.9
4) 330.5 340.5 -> 20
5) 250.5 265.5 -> 18.8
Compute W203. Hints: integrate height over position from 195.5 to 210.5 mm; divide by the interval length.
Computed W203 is 19.9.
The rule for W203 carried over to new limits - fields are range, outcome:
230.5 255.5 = 15.8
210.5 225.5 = 19.9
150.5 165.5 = 21.9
